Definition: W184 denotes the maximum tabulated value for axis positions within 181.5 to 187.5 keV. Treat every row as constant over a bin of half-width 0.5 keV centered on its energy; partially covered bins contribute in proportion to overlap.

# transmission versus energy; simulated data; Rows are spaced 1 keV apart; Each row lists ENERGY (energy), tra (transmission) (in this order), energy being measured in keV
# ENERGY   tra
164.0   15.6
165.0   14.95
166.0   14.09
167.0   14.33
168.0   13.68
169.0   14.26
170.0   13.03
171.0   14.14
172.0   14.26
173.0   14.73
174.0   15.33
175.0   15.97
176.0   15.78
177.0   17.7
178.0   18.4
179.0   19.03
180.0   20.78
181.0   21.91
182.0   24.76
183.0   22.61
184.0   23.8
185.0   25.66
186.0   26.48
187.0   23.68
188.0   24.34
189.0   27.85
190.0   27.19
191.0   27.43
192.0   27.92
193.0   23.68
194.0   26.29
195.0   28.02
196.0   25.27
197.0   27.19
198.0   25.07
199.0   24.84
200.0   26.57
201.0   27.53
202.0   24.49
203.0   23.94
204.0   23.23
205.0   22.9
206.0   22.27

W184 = 26.48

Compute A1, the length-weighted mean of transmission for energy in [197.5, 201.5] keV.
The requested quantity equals 26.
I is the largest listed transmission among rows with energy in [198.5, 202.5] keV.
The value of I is 27.53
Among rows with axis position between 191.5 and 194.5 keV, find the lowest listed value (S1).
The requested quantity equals 23.68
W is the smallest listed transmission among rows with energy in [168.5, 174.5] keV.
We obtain 13.03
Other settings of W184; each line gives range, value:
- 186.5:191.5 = 27.85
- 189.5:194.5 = 27.92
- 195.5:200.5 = 27.19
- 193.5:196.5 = 28.02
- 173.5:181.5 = 21.91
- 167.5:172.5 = 14.26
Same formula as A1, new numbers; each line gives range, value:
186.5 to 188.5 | 24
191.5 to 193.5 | 25.8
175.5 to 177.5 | 16.7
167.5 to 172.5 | 13.9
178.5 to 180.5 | 19.9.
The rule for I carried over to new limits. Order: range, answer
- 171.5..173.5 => 14.73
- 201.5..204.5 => 24.49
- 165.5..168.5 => 14.33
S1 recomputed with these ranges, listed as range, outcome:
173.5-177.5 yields 15.33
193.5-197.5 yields 25.27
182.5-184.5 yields 22.61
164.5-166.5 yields 14.09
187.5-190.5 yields 24.34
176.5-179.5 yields 17.7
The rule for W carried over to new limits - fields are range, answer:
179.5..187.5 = 20.78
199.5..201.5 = 26.57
